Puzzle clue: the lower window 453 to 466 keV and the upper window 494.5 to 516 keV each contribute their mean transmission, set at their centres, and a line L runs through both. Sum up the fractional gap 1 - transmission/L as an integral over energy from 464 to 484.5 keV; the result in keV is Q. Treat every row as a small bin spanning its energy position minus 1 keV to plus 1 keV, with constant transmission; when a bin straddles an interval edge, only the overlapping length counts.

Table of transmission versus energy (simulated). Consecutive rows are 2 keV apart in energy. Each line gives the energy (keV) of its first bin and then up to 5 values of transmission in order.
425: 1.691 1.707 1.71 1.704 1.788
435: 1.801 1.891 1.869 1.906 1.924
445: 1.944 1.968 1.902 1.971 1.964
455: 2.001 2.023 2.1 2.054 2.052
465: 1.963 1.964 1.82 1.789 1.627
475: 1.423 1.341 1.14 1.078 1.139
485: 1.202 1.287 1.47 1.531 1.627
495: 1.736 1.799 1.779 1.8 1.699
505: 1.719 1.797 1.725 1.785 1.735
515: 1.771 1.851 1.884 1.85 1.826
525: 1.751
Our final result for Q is 4.5 keV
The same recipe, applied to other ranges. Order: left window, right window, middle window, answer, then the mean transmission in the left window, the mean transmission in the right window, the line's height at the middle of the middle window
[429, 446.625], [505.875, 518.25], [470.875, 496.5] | 5.6 keV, 1.85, 1.78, 1.81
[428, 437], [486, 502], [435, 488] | -1.2 keV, 1.77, 1.63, 1.7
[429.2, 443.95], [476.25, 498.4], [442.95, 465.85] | -4.3 keV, 1.83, 1.4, 1.68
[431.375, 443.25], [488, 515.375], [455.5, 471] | -1.6 keV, 1.85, 1.71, 1.79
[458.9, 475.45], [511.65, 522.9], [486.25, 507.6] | 2.1 keV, 1.87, 1.82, 1.84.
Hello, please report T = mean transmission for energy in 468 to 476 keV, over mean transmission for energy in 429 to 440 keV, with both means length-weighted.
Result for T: 0.9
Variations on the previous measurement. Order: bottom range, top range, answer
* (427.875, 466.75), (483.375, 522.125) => 0.87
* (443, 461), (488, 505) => 0.85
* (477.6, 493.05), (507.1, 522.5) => 1.40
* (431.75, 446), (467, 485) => 0.77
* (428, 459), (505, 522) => 0.95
